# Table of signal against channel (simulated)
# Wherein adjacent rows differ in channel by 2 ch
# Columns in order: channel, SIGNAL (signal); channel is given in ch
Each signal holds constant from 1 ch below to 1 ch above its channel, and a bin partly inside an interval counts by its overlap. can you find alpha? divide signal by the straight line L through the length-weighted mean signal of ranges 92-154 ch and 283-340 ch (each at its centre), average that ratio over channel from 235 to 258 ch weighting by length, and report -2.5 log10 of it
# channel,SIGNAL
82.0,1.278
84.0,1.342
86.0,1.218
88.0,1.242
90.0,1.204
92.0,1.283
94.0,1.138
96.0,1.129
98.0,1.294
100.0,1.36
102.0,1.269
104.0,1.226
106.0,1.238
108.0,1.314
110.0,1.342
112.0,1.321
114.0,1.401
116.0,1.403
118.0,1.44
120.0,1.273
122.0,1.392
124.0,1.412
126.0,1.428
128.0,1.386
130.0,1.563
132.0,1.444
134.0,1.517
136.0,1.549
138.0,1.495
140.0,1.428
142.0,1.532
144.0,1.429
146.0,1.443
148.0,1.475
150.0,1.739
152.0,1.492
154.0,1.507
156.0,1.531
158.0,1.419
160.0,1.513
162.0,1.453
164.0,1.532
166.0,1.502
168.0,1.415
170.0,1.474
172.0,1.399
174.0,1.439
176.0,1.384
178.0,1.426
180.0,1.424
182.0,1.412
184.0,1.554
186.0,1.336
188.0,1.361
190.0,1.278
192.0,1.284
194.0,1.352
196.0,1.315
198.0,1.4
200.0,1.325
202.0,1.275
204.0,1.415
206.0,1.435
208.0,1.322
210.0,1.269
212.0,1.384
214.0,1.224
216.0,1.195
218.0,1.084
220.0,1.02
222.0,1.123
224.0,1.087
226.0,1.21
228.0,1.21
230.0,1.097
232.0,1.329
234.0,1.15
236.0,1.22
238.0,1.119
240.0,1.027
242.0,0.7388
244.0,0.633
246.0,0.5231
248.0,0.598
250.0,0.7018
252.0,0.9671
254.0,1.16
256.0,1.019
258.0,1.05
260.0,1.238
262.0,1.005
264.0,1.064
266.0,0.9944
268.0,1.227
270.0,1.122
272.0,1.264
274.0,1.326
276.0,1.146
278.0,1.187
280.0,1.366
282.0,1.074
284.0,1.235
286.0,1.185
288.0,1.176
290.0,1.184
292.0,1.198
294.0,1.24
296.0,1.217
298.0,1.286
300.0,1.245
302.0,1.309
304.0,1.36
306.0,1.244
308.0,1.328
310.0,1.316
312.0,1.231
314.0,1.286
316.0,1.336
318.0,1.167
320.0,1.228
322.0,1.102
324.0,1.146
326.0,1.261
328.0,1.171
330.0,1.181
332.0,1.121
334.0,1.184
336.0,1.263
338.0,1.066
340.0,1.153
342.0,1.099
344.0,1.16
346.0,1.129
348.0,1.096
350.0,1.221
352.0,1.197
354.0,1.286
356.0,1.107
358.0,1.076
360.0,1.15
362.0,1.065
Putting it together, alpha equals 0.40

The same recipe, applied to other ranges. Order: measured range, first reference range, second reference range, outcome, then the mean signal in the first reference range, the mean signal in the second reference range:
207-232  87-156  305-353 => 0.092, 1.39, 1.2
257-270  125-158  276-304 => 0.160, 1.5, 1.23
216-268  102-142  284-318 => 0.263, 1.4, 1.26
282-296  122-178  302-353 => 0.060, 1.48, 1.2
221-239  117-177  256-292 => 0.086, 1.47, 1.16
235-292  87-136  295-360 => 0.175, 1.34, 1.2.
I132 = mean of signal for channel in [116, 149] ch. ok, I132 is 1.45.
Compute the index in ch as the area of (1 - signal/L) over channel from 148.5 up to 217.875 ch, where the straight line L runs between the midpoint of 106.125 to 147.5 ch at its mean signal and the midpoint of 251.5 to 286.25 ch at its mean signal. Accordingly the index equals -4.6 ch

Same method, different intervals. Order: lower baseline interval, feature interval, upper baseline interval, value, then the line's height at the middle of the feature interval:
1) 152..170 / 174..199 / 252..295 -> 0.55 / 1.41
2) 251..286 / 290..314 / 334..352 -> -2.48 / 1.15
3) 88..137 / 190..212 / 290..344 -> -0.82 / 1.29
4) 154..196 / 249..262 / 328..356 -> 2.77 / 1.3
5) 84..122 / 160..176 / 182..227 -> -2.12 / 1.29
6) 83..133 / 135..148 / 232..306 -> -2.06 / 1.28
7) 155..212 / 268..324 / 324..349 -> -0.60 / 1.22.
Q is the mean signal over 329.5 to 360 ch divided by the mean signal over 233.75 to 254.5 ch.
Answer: 1.31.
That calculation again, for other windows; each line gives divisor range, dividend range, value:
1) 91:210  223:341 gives 0.81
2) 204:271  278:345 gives 1.12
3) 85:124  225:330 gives 0.88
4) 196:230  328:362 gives 0.93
